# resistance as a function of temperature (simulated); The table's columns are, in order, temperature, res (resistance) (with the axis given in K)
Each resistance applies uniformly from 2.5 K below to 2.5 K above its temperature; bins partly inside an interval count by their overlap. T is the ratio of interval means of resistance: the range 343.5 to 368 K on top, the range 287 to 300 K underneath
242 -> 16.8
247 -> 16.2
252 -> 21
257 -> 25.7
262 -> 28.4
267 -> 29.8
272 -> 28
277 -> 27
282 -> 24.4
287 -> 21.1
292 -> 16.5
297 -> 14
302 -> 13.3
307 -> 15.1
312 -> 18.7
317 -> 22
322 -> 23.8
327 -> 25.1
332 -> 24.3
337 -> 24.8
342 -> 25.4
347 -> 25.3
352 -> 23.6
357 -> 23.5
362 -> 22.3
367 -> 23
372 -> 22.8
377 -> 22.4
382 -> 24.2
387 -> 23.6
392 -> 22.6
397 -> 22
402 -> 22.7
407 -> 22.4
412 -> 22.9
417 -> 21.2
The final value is 1.45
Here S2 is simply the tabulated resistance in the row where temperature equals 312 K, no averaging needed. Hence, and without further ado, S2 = 18.7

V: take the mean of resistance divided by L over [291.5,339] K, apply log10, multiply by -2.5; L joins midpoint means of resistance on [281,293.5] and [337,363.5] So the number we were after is 0.13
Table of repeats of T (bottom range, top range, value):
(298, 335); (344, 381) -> 1.16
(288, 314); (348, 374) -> 1.47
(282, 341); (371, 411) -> 1.13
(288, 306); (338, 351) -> 1.65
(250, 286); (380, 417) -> 0.87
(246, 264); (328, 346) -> 1.07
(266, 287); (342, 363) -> 0.91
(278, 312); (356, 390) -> 1.29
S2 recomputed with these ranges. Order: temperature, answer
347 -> 25.3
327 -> 25.1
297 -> 14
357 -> 23.5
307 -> 15.1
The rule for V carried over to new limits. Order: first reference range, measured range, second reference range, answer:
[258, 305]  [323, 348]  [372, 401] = -0.10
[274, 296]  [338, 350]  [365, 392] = -0.12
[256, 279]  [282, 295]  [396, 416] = 0.35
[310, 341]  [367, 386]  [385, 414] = -0.01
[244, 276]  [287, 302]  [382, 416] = 0.46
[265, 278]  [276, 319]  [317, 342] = 0.38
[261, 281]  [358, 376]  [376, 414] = 0.06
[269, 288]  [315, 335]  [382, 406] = 0.03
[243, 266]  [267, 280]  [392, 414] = -0.21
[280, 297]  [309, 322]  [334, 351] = 0.08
